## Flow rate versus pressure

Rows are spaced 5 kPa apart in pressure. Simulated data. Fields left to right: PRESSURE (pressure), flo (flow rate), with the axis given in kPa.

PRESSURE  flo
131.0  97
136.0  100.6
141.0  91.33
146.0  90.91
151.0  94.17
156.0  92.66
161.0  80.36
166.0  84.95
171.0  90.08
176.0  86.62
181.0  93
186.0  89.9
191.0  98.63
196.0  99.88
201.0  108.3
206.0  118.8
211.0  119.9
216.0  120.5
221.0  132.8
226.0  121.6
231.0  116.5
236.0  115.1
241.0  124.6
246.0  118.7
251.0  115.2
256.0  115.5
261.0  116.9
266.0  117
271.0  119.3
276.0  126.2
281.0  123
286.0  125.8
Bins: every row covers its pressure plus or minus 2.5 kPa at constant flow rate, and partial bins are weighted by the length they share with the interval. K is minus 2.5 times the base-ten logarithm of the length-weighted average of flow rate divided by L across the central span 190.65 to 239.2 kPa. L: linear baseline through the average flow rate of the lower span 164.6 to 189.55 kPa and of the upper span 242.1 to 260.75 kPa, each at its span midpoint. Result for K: -0.12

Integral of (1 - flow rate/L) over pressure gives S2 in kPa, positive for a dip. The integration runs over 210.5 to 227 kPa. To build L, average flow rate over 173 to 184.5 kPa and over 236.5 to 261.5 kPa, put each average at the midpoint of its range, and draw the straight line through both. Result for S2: -2.9 kPa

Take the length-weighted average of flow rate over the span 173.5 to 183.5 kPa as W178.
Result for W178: 89.8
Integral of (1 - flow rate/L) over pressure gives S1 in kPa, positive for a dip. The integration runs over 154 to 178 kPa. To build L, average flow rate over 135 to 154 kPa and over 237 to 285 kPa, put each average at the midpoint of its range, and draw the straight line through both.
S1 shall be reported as 2.8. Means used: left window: 93.7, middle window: 86.8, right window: 120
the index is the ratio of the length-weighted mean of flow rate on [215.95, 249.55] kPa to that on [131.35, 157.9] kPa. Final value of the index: 1.3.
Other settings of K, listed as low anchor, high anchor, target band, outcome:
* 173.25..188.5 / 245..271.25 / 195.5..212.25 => -0.151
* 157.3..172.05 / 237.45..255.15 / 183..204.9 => -0.031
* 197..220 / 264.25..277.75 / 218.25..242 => -0.034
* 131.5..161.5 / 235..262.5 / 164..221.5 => 0.018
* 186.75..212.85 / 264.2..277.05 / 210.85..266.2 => -0.048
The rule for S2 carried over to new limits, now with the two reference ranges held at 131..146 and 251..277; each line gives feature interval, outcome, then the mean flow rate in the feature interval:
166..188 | 2.79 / 89.3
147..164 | 1.59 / 89.1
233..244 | -0.59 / 120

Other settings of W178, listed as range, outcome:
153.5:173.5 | 87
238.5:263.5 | 118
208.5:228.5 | 124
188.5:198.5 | 99.3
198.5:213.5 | 116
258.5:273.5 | 118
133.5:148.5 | 94.3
